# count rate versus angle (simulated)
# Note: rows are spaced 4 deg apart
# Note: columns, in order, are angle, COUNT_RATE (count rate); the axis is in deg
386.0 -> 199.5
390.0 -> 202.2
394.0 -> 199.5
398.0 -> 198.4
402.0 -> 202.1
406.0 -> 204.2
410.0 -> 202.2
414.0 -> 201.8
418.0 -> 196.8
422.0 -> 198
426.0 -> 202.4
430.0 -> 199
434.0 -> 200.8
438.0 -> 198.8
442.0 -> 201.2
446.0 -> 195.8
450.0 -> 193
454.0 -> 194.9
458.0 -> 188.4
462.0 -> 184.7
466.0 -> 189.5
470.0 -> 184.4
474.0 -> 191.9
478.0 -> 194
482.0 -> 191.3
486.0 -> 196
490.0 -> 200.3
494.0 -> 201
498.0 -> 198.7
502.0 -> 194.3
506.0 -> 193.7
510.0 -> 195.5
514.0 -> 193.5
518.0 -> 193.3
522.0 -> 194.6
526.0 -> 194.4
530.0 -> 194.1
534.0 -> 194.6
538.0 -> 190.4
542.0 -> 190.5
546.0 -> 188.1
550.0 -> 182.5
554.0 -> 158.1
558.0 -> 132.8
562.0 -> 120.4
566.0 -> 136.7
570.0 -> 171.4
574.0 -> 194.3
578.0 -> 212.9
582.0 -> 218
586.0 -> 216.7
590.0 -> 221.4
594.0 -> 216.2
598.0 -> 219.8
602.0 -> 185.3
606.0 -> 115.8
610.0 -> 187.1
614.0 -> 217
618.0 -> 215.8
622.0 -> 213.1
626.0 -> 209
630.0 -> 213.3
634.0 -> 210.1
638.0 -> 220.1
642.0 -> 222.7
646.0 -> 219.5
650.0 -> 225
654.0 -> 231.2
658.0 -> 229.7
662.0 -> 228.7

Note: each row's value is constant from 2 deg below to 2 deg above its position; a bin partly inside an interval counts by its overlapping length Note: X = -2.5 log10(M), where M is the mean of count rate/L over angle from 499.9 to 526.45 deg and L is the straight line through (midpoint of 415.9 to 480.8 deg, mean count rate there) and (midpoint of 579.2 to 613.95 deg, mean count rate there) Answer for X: 0.01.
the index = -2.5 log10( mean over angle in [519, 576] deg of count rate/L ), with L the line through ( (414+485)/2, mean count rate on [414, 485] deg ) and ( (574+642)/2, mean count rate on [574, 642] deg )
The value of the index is 0.15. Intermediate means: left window 195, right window 206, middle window 175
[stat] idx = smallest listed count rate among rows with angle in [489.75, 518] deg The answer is 193.3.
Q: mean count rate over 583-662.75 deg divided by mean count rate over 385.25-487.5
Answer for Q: 1.07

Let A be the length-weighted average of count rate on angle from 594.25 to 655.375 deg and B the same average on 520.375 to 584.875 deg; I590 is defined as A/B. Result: 1.1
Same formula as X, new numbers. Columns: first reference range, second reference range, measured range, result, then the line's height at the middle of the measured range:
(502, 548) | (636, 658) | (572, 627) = 0.047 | 212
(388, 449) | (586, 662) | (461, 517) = 0.054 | 204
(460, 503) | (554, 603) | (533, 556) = 0.029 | 189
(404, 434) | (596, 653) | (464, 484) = 0.065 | 202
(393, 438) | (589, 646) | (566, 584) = 0.065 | 204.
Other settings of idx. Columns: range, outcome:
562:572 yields 120.4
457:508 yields 184.4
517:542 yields 190.4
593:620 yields 115.8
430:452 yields 193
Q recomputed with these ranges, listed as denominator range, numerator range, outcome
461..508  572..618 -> 1.04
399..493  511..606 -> 0.95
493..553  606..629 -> 1.04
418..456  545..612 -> 0.91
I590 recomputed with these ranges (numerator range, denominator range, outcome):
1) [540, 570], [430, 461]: 0.81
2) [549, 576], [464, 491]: 0.81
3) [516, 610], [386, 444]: 0.92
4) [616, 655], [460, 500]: 1.13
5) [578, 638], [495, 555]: 1.07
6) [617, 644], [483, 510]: 1.09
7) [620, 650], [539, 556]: 1.20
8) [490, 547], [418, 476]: 1.00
